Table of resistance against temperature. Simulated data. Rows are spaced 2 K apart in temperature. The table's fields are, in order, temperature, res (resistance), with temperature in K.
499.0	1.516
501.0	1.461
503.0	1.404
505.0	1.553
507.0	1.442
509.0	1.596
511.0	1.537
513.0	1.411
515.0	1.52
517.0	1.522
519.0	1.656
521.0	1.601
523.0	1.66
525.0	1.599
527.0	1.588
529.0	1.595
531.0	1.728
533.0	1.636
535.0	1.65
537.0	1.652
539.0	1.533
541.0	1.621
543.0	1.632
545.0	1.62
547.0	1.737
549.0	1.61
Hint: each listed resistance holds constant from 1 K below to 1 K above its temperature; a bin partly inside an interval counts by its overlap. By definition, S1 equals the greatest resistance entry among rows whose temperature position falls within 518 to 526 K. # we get 1.66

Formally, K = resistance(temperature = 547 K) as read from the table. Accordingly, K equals 1.737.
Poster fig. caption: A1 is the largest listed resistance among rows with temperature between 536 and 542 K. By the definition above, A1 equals 1.652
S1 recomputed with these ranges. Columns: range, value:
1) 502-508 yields 1.553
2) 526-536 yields 1.728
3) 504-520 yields 1.656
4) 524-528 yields 1.599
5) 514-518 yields 1.522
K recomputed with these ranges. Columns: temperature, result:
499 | 1.516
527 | 1.588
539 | 1.533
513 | 1.411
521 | 1.601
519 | 1.656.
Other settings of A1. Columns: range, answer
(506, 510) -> 1.596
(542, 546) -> 1.632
